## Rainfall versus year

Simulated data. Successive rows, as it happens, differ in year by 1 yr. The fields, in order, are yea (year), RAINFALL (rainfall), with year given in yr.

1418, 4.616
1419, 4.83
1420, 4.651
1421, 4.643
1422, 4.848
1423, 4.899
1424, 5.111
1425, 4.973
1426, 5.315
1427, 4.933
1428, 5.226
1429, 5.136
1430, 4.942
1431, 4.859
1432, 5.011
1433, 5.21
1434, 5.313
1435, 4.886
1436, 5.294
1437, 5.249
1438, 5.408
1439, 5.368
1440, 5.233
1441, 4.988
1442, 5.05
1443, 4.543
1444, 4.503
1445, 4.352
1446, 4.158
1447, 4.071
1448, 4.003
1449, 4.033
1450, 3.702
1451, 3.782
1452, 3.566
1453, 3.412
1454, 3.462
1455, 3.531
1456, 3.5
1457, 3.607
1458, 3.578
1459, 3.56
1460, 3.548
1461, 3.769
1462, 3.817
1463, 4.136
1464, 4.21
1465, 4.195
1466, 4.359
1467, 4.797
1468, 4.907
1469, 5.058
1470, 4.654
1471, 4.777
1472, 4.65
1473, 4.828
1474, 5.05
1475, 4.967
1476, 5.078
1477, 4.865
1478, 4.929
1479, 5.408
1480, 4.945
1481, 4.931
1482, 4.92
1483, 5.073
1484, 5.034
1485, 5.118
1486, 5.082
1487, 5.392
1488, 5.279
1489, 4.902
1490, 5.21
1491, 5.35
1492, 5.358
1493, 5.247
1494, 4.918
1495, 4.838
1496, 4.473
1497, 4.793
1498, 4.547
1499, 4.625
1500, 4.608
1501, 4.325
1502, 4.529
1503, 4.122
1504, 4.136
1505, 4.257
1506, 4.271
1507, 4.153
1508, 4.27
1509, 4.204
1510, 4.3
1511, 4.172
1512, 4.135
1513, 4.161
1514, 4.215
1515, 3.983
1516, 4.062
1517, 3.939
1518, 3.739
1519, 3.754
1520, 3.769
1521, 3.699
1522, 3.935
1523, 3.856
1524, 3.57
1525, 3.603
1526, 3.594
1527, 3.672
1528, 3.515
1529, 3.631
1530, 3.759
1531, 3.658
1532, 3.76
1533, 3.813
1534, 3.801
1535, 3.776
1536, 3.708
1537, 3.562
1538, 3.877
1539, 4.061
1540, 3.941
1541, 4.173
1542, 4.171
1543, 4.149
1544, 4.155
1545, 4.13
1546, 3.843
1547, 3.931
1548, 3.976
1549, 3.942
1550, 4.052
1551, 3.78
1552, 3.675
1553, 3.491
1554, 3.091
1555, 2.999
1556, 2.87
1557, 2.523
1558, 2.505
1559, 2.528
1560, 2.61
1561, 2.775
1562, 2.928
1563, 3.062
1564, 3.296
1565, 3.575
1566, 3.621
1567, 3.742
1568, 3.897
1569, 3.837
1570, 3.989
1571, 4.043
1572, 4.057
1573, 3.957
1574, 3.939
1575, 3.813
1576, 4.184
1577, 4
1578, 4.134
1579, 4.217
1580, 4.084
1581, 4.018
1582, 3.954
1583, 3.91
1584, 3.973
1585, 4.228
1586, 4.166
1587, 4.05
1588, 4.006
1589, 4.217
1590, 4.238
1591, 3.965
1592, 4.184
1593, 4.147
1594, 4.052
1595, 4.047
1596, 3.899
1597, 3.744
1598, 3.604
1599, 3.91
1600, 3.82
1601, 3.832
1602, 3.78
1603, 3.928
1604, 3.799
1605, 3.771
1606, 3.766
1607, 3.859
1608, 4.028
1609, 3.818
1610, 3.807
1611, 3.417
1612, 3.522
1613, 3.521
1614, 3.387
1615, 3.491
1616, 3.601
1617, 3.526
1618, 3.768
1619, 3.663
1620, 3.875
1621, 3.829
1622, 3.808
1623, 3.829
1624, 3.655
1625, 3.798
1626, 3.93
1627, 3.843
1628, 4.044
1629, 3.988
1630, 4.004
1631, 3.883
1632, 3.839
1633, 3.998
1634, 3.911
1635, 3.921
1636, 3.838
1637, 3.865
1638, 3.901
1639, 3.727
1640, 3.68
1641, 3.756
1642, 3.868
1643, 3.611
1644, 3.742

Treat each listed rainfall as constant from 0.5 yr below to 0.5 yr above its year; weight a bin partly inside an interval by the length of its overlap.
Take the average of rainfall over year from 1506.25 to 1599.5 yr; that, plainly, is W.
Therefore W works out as 3.8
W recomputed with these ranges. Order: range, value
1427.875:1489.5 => 4.6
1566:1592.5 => 4.02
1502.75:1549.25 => 3.93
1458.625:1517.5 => 4.6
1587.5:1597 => 4.07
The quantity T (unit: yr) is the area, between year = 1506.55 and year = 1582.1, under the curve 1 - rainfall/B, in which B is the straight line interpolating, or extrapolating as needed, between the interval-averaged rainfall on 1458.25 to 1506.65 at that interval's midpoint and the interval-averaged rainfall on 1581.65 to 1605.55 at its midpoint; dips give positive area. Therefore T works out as 9.45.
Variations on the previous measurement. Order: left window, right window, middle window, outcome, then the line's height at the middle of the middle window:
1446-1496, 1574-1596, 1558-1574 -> 2.7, 4.14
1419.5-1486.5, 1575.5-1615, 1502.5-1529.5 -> 2.2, 4.3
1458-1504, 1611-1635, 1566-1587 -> 0.4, 4.08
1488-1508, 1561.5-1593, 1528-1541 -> 1.6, 4.32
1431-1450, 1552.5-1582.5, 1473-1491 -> -2.9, 4.37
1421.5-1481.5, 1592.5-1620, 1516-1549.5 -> 2.5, 4.15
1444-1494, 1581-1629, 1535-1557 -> 2.0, 4.13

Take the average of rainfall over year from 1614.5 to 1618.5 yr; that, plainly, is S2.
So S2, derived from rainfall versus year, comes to 3.6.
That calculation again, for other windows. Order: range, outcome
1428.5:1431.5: 4.98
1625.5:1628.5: 3.94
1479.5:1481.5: 4.94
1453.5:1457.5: 3.53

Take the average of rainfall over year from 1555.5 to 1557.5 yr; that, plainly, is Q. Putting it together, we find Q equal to 2.7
